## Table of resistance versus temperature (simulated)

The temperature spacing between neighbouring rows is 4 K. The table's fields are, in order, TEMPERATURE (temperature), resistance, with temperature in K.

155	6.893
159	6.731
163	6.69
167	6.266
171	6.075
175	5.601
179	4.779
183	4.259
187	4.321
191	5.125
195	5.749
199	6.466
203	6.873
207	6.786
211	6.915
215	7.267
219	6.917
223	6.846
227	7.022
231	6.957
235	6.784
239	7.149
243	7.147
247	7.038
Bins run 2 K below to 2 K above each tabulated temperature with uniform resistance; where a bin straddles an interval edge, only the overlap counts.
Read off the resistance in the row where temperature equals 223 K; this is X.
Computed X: 6.846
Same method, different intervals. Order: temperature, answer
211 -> 6.915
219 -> 6.917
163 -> 6.69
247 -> 7.038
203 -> 6.873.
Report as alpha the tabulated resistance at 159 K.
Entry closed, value 6.731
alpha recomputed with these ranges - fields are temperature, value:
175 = 5.601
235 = 6.784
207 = 6.786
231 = 6.957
